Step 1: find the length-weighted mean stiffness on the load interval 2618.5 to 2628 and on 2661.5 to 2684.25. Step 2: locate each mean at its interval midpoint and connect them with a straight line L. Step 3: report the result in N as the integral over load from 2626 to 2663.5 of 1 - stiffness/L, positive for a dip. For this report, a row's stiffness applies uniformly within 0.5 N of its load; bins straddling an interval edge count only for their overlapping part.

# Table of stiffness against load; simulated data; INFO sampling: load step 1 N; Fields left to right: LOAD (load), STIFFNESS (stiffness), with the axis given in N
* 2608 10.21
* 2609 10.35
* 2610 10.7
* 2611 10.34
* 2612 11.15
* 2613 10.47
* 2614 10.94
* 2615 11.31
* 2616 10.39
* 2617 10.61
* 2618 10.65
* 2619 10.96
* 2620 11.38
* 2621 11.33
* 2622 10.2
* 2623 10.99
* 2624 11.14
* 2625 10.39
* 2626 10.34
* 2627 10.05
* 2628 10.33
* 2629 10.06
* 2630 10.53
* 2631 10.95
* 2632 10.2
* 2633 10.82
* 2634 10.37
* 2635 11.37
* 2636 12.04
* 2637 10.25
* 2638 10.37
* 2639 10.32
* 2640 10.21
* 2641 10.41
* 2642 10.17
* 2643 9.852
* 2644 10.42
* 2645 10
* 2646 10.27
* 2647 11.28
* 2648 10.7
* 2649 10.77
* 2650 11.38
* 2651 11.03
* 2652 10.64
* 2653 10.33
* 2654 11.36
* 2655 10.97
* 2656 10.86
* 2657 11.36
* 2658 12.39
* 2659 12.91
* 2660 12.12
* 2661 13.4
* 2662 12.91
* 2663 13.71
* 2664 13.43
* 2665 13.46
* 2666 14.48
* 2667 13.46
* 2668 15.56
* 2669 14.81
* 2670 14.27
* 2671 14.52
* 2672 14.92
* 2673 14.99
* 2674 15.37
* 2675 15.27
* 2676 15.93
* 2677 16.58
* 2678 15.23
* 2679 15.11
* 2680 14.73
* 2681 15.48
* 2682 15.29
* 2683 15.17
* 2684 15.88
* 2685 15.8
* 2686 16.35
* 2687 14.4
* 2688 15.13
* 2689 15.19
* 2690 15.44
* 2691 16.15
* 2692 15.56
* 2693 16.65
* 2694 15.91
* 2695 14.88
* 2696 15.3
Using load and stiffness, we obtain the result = 4.5 N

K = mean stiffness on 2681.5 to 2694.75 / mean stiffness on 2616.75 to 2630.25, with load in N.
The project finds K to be 1.5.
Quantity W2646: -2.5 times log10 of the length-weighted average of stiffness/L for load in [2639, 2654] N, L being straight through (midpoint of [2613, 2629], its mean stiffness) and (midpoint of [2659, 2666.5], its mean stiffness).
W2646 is 0.17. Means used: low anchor 10.7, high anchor 13.3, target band 10.6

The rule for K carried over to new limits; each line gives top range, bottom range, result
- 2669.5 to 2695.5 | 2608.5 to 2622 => 1.43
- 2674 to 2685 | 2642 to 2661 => 1.40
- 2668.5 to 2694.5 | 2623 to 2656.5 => 1.45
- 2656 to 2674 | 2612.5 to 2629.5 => 1.28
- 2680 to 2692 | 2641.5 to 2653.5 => 1.46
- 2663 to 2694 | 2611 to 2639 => 1.41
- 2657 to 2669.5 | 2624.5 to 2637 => 1.27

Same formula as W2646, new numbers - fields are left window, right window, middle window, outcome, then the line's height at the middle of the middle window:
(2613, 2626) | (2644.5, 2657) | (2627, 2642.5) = 0.03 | 10.8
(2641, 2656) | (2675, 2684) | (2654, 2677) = -0.03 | 13.3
